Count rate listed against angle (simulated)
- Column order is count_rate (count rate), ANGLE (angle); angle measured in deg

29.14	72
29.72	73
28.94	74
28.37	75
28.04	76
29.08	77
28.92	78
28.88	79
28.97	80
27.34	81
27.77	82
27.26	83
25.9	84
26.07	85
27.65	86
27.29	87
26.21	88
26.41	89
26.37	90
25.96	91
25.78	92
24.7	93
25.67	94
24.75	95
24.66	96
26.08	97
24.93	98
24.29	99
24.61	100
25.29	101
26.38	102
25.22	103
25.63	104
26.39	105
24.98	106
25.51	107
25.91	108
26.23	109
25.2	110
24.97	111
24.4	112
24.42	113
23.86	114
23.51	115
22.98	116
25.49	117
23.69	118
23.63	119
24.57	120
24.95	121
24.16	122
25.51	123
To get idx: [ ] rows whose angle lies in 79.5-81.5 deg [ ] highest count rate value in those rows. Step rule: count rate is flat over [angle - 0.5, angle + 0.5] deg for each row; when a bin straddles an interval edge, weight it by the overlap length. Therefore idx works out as 28.97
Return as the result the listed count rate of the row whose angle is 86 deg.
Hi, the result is 27.65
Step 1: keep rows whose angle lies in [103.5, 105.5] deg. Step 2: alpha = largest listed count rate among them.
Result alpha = 26.39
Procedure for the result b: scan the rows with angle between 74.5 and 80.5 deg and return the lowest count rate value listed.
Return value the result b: 28.04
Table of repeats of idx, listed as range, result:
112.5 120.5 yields 25.49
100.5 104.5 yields 26.38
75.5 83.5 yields 29.08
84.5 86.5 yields 27.65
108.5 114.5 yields 26.23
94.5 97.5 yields 26.08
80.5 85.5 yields 27.77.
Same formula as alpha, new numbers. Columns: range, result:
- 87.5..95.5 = 26.41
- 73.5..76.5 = 28.94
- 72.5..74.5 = 29.72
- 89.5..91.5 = 26.37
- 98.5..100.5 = 24.61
